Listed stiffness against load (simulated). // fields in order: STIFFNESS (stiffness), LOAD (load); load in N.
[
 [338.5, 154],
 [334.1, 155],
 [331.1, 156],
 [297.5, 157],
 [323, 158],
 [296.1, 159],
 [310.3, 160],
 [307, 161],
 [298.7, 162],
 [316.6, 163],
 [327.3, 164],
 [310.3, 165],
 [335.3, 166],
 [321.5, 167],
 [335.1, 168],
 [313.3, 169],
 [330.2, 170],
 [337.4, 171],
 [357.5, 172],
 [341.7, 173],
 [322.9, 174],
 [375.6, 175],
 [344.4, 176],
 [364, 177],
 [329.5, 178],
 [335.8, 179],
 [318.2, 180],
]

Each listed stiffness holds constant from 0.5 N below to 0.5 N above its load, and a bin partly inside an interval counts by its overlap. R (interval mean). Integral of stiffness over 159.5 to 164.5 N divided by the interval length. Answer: 312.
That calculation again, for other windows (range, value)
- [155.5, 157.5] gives 314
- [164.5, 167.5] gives 322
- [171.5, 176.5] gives 348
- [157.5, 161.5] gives 309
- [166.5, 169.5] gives 323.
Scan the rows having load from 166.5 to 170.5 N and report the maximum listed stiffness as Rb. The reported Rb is 335.1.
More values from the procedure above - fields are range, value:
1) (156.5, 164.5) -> 327.3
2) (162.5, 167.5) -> 335.3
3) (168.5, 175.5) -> 375.6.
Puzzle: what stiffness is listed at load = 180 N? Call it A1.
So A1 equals 318.2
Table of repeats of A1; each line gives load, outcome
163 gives 316.6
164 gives 327.3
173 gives 341.7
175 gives 375.6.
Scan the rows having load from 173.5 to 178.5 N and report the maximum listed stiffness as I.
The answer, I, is 375.6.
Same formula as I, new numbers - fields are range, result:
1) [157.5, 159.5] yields 323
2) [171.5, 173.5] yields 357.5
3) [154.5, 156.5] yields 334.1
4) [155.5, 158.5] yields 331.1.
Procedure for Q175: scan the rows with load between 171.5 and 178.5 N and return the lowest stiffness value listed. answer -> 322.9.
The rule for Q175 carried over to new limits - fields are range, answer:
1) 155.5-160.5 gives 296.1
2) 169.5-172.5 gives 330.2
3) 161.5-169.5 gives 298.7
